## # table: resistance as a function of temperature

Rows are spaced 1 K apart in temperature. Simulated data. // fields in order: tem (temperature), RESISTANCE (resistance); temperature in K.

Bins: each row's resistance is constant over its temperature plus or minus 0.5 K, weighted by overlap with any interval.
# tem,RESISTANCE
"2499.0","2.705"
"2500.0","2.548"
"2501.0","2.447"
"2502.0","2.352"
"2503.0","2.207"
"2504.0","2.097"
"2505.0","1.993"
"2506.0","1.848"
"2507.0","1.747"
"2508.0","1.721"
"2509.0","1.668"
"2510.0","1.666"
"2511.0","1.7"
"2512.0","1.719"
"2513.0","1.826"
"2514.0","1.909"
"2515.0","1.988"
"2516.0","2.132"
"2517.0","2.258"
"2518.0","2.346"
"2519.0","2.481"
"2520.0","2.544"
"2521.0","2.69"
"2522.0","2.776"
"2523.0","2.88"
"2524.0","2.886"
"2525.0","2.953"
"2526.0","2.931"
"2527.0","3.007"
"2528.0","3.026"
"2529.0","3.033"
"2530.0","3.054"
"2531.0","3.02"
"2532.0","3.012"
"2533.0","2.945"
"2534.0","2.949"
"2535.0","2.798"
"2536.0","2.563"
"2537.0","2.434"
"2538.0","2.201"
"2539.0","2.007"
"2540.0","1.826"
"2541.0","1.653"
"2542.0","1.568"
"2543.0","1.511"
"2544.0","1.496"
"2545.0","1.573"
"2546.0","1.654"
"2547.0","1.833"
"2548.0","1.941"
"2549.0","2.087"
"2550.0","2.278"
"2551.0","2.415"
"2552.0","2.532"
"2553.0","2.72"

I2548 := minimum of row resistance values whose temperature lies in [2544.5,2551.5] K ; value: 1.573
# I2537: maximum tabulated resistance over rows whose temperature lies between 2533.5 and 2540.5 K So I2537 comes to 2.949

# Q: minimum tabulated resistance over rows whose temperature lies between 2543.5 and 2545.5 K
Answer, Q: 1.496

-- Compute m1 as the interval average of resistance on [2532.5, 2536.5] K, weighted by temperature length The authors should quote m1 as 2.81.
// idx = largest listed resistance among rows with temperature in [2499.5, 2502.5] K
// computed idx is 2.548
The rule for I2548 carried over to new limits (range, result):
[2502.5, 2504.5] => 2.097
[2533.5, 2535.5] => 2.798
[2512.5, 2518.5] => 1.826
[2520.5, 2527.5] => 2.69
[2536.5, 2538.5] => 2.201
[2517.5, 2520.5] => 2.346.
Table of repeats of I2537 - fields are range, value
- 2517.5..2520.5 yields 2.544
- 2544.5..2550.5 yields 2.278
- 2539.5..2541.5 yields 1.826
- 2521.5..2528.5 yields 3.026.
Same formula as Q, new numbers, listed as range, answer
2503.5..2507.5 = 1.747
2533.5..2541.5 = 1.653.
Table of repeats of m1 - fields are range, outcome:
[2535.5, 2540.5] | 2.21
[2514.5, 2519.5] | 2.24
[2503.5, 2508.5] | 1.88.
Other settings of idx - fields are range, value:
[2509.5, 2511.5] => 1.7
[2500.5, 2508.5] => 2.447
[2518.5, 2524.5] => 2.886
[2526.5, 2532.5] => 3.054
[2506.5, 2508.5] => 1.747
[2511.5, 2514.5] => 1.909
